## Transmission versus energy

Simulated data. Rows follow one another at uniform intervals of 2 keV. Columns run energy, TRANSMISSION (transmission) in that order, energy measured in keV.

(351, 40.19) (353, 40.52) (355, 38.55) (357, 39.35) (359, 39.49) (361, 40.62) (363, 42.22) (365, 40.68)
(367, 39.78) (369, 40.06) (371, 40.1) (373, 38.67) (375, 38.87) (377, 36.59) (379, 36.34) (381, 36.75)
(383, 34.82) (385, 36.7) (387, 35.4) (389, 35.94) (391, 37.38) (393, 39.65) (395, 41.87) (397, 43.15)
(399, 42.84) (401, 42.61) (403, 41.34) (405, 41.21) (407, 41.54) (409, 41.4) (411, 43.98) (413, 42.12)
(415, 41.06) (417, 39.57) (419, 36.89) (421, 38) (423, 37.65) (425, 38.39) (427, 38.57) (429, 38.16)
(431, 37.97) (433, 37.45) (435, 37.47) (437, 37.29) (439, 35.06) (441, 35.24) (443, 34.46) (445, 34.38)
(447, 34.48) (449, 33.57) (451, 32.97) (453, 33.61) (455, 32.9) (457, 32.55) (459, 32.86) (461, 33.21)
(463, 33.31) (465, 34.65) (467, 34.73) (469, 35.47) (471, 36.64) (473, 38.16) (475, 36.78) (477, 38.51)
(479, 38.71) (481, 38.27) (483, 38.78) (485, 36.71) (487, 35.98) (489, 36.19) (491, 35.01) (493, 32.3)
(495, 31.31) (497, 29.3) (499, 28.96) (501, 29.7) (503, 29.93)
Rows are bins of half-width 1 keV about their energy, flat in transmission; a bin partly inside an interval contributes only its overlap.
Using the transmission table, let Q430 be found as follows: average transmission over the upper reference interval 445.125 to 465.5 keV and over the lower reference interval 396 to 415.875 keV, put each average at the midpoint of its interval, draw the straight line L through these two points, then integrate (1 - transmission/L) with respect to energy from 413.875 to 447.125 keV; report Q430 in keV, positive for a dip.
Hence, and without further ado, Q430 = 0.46 keV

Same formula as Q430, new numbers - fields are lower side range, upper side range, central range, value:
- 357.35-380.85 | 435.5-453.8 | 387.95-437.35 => -4.2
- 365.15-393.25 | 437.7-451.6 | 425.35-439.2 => -1.0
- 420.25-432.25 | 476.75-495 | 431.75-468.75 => 2.9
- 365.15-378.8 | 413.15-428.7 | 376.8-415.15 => -0.8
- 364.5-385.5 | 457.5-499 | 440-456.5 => 1.0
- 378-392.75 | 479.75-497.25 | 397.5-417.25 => -3.2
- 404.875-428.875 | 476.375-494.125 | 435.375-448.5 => 1.2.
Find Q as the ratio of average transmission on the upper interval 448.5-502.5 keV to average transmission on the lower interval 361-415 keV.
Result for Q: 0.87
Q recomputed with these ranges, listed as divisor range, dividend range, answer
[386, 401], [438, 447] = 0.88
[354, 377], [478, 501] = 0.87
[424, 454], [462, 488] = 1.02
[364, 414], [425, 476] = 0.89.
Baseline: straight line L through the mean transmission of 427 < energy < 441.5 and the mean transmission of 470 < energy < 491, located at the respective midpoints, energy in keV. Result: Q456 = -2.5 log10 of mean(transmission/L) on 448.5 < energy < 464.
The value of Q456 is 0.13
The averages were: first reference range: 37.1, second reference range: 37.4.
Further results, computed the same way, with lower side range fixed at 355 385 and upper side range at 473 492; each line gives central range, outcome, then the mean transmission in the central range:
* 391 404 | -0.085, 41.6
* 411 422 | -0.049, 39.9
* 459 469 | 0.106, 34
